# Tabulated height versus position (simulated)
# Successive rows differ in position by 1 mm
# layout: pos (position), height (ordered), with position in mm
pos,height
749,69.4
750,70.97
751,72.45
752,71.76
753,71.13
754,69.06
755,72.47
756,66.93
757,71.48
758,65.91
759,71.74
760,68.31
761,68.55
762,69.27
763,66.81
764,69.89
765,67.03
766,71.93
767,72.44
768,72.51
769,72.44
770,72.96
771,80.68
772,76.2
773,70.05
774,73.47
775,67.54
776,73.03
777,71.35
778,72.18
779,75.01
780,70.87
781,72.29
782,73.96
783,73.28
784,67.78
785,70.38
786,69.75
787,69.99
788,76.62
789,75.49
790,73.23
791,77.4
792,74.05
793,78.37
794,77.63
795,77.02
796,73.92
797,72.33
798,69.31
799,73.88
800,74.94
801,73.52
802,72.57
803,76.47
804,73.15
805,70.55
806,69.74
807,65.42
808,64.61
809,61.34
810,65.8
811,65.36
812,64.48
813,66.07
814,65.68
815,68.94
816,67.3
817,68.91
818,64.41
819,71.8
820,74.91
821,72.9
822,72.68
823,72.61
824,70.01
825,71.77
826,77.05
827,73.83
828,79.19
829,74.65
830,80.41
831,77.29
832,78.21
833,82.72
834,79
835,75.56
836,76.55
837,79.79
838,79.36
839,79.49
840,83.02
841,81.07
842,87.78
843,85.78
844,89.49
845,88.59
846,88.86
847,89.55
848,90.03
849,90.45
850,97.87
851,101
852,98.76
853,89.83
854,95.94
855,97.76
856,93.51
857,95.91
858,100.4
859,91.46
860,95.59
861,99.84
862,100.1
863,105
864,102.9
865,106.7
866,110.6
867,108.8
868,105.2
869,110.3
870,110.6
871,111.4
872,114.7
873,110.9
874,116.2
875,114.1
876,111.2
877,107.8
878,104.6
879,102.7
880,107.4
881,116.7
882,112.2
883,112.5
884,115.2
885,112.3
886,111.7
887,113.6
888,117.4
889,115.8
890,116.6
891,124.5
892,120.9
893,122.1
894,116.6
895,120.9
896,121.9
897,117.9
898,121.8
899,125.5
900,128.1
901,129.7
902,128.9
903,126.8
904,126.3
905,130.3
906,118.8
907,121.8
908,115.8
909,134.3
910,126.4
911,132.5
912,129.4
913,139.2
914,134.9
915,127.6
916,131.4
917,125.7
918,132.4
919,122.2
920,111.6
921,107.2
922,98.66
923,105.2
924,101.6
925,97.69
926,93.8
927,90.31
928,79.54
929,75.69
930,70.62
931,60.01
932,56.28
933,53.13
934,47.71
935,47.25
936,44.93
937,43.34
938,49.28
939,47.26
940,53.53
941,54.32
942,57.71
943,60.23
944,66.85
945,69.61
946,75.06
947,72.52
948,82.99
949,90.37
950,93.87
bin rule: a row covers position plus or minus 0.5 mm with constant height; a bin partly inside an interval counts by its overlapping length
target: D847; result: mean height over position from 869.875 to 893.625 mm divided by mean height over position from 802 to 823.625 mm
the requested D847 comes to 1.65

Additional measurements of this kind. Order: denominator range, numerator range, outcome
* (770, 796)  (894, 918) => 1.72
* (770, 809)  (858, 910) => 1.58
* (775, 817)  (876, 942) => 1.47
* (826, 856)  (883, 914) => 1.44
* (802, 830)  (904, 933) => 1.55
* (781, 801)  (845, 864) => 1.30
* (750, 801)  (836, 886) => 1.38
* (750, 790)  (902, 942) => 1.35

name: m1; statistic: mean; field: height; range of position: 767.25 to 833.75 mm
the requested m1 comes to 72.4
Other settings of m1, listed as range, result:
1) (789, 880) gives 84.9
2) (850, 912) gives 113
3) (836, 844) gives 82.4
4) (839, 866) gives 94.2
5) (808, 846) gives 75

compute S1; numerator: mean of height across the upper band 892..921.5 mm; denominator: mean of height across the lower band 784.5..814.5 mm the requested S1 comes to 1.75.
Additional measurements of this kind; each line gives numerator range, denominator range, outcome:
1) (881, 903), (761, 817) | 1.67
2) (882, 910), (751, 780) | 1.70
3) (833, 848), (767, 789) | 1.15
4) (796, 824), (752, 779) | 0.98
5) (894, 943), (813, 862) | 1.21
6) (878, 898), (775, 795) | 1.58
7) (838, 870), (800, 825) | 1.38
